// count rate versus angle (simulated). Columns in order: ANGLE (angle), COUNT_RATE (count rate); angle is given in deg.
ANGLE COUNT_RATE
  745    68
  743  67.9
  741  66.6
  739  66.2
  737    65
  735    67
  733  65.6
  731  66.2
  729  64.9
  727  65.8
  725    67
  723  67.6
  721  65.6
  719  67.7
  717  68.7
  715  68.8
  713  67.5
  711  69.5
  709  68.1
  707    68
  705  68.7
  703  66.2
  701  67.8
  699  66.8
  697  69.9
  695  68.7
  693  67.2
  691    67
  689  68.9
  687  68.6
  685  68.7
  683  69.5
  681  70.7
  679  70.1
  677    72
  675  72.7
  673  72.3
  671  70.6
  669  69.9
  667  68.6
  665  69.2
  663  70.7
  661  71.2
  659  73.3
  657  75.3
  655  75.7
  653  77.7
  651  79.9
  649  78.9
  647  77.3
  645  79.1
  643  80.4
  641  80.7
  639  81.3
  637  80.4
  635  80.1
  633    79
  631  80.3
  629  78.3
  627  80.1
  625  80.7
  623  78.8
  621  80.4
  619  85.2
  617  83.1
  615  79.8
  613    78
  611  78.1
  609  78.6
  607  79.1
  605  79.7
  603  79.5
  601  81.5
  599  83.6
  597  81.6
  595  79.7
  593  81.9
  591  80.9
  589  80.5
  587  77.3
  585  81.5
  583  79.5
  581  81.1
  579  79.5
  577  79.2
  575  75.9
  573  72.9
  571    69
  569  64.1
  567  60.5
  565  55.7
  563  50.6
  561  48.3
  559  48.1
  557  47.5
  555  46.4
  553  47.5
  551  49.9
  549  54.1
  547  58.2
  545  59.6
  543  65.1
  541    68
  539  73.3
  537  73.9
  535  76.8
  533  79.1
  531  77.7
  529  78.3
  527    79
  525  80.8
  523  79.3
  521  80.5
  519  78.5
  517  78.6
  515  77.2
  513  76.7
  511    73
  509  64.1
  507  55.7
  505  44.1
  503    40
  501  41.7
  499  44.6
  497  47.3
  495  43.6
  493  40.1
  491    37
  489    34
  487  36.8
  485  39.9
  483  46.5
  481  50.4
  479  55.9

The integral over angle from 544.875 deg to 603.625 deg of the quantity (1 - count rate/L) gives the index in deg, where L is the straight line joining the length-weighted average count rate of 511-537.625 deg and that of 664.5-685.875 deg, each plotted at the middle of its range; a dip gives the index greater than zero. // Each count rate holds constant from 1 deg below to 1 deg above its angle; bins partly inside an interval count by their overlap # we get 5.8 deg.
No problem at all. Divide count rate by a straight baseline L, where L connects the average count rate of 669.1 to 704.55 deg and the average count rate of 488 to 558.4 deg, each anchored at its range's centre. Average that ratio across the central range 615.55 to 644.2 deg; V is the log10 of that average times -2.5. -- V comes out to -0.208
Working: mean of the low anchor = 61.4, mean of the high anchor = 69.3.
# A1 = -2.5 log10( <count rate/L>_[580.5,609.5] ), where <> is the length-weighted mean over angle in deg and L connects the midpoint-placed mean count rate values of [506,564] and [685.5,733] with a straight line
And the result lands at -0.20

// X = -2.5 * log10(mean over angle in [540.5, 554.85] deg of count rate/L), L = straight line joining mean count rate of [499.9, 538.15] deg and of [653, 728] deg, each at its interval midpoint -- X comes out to 0.23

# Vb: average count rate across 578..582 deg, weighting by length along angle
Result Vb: 80.3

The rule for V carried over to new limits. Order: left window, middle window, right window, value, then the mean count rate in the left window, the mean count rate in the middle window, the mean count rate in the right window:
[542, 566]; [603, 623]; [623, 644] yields -0.10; 52.6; 80.1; 80.1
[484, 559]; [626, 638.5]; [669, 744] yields -0.22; 60.1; 79.8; 68.1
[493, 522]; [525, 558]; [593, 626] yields 0.02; 59.7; 65.1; 80.5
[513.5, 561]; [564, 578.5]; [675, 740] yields -0.02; 67.4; 68.6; 67.9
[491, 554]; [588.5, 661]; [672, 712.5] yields -0.19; 63.6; 79.6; 69.1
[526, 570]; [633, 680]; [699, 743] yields -0.16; 61.9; 75.2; 67.1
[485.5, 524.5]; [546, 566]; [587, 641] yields 0.31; 56.6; 50.6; 80.3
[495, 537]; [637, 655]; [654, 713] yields -0.15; 67.2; 79.3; 69.8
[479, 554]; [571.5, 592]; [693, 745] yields -0.25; 60.2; 78.6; 67.3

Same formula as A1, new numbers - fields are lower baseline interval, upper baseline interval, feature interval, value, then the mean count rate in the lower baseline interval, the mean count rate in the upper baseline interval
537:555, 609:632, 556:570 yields 0.20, 59.5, 80.2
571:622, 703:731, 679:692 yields 0.03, 79.7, 67.4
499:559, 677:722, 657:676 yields -0.05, 65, 68.4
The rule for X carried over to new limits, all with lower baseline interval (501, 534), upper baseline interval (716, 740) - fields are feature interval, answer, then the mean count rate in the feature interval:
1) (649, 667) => -0.096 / 74.1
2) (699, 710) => -0.013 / 67.7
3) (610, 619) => -0.171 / 80.4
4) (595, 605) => -0.178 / 81.2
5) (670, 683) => -0.060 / 71.3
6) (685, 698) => -0.020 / 68.4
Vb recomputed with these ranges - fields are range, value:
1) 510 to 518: 76.4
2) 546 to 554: 52.4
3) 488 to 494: 37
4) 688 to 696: 68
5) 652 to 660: 75.5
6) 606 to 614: 78.4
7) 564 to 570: 60.1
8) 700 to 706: 67.6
